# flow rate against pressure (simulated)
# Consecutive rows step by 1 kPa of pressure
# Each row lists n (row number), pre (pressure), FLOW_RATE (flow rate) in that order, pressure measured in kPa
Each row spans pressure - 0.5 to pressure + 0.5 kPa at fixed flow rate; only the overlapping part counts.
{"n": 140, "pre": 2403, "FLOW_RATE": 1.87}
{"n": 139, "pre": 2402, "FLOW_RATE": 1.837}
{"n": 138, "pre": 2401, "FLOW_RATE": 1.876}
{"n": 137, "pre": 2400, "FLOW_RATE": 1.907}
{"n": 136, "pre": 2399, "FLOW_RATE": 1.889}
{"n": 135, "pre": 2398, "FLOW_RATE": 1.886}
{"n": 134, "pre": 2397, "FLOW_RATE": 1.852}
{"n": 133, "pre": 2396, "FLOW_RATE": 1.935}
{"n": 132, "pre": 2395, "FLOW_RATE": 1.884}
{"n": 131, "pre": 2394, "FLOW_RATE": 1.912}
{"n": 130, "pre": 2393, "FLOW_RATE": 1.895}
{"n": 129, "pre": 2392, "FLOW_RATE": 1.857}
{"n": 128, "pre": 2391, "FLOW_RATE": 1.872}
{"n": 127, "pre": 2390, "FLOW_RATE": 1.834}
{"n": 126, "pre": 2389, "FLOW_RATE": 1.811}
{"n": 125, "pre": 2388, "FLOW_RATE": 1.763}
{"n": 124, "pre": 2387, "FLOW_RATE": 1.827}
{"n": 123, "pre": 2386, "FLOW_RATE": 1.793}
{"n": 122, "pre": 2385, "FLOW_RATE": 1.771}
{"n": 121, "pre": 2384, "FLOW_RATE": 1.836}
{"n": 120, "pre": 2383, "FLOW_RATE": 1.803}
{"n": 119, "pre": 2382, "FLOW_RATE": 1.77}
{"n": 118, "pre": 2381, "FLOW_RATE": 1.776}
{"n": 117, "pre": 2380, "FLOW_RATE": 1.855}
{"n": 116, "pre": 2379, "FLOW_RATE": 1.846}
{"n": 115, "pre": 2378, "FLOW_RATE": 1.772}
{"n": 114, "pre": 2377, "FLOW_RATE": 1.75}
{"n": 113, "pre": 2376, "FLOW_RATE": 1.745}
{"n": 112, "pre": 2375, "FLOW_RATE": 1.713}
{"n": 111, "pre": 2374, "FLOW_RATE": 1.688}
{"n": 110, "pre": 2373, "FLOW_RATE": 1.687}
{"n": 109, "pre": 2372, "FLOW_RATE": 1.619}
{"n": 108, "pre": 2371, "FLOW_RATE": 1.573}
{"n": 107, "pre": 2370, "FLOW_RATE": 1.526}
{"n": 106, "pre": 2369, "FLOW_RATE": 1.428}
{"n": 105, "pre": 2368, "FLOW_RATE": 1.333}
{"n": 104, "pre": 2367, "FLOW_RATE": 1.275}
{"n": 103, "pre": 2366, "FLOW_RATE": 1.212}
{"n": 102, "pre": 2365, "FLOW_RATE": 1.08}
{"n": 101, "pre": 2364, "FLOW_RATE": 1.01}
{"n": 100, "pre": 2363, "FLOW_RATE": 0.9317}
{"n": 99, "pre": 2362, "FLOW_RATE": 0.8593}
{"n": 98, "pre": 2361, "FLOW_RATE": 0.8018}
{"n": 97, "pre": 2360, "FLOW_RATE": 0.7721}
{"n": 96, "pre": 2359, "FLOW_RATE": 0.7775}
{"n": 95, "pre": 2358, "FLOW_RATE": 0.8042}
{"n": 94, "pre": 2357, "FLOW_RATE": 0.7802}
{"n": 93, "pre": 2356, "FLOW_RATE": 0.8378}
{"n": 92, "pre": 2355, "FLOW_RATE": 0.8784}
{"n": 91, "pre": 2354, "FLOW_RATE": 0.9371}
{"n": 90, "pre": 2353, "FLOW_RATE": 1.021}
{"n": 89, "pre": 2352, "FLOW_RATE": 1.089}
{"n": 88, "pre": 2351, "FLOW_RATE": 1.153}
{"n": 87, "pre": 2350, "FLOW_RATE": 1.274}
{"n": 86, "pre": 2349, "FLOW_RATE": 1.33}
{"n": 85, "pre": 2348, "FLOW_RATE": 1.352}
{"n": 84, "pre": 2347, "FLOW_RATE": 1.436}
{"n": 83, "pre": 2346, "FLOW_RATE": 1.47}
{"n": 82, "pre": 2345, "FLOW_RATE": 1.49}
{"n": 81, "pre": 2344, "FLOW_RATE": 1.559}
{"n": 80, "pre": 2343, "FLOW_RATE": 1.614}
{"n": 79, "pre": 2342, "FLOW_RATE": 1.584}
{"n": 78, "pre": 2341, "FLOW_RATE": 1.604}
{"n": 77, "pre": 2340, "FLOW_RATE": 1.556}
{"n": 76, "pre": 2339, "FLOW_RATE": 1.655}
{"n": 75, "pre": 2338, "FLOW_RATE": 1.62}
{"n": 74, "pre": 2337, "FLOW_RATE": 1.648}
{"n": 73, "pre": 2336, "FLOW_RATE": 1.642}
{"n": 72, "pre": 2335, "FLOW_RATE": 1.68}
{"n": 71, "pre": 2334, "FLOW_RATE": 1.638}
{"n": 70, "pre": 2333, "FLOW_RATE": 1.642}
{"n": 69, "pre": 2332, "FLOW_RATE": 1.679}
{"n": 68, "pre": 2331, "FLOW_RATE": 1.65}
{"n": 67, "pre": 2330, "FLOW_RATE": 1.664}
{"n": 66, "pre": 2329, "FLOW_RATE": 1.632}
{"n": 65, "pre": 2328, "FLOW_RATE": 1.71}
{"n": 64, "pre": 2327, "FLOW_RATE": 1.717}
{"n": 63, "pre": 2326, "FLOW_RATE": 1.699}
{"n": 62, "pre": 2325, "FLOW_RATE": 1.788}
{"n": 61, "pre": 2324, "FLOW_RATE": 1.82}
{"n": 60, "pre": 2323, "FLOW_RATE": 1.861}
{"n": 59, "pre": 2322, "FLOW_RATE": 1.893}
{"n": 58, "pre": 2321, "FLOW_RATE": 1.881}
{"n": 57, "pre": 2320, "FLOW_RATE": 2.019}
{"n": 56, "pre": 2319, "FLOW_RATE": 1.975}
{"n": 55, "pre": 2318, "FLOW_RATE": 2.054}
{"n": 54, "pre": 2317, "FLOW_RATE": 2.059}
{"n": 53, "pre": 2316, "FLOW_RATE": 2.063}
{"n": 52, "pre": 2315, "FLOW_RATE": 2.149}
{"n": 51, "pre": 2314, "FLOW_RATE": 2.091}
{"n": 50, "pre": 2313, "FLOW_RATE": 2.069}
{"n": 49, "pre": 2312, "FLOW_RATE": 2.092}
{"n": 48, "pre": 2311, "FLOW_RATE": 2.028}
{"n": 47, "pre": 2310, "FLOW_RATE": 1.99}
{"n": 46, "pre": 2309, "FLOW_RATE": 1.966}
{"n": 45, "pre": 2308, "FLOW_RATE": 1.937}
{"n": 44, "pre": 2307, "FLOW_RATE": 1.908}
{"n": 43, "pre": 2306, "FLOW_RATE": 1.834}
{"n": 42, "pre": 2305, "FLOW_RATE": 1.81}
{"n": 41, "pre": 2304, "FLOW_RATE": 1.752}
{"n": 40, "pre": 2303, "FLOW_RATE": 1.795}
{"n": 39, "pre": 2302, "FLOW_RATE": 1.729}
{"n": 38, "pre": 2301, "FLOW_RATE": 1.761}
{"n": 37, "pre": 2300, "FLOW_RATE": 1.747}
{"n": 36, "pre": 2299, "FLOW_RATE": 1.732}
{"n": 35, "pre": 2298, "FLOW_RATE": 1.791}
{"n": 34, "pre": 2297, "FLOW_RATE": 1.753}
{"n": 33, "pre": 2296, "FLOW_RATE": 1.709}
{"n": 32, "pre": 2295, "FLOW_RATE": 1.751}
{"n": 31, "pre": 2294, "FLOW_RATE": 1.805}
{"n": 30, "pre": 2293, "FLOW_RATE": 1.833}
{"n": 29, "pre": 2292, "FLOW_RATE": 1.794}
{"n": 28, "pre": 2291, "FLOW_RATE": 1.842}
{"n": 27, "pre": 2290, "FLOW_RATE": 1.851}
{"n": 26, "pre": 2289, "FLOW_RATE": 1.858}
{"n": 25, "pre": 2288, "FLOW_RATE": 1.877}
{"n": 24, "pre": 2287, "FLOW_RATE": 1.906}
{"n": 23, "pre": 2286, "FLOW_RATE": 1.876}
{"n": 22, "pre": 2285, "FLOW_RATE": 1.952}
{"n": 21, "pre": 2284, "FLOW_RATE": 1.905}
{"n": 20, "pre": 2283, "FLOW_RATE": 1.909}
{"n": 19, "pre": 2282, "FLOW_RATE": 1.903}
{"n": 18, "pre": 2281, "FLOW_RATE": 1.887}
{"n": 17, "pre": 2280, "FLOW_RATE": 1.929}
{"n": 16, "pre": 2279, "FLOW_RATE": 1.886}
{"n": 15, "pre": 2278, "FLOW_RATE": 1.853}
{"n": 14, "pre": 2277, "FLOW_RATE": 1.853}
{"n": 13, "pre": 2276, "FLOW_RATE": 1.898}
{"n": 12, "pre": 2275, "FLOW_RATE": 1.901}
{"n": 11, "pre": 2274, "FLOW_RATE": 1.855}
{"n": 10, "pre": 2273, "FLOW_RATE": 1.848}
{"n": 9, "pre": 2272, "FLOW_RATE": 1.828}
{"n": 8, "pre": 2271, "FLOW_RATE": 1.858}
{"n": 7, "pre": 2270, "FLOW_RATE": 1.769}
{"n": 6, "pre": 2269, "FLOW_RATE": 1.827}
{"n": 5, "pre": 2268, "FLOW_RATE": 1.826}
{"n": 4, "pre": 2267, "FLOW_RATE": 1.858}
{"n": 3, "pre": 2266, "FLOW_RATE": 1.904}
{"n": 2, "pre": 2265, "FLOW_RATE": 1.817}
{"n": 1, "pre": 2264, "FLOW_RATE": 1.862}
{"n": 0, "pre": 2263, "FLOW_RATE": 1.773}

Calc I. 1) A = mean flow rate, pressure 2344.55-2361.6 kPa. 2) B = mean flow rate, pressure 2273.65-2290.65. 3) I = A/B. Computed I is 0.57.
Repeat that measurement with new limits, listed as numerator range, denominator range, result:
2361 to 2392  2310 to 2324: 0.79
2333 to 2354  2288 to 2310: 0.81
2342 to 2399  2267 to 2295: 0.79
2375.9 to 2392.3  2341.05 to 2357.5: 1.45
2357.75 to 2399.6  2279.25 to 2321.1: 0.83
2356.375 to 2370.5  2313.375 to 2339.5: 0.58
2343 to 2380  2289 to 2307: 0.72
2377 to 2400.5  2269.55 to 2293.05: 0.98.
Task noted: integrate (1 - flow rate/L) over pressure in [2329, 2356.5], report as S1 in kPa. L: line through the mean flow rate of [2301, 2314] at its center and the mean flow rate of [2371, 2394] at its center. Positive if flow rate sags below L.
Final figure 6.2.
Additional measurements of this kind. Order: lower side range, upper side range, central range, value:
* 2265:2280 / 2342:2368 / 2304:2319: -4.9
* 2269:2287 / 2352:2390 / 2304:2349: -3.9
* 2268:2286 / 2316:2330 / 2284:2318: -0.4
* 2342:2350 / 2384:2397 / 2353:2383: 6.4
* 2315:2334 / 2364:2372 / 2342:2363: 5.6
